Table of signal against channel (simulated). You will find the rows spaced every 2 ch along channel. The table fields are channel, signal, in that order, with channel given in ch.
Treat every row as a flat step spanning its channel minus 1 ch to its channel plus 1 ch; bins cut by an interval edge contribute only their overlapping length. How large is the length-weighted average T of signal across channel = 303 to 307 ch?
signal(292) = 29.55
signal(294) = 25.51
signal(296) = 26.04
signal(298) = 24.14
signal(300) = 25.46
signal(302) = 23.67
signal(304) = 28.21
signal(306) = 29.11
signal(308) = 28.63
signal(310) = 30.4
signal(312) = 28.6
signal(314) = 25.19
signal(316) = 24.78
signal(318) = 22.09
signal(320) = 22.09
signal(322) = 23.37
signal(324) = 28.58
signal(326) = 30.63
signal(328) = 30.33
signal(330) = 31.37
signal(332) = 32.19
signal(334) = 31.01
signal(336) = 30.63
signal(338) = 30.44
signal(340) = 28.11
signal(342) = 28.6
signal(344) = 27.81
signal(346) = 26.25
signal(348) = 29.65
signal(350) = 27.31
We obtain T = 28.7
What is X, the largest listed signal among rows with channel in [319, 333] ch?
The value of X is 32.19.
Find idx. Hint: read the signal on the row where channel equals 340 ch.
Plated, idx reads 28.11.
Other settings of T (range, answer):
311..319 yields 25.2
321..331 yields 28.9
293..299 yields 25.2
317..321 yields 22.1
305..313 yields 29.2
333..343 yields 29.8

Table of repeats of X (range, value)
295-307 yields 29.11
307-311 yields 30.4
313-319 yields 25.19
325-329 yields 30.63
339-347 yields 28.6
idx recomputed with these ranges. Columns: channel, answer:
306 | 29.11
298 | 24.14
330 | 31.37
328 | 30.33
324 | 28.58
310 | 30.4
